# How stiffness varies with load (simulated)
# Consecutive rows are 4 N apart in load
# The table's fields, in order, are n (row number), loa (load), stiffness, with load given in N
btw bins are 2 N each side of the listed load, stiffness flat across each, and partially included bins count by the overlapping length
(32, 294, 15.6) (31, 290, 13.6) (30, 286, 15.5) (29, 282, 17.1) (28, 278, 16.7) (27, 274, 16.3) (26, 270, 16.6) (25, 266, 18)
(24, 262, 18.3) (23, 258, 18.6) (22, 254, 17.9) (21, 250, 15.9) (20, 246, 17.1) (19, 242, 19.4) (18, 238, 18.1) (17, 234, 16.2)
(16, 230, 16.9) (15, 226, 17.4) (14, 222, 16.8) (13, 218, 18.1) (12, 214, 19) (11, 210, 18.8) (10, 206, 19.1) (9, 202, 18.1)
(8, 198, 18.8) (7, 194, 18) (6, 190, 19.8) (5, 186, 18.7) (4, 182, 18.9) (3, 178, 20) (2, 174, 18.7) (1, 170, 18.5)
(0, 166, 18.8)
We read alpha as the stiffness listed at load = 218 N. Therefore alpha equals 18.1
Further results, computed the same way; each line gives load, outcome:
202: 18.1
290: 13.6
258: 18.6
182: 18.9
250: 15.9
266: 18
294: 15.6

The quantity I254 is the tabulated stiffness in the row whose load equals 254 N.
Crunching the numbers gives 17.9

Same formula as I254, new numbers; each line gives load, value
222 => 16.8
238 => 18.1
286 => 15.5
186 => 18.7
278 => 16.7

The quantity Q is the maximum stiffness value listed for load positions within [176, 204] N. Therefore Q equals 20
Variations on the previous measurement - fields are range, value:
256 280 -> 18.6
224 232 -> 17.4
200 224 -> 19.1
